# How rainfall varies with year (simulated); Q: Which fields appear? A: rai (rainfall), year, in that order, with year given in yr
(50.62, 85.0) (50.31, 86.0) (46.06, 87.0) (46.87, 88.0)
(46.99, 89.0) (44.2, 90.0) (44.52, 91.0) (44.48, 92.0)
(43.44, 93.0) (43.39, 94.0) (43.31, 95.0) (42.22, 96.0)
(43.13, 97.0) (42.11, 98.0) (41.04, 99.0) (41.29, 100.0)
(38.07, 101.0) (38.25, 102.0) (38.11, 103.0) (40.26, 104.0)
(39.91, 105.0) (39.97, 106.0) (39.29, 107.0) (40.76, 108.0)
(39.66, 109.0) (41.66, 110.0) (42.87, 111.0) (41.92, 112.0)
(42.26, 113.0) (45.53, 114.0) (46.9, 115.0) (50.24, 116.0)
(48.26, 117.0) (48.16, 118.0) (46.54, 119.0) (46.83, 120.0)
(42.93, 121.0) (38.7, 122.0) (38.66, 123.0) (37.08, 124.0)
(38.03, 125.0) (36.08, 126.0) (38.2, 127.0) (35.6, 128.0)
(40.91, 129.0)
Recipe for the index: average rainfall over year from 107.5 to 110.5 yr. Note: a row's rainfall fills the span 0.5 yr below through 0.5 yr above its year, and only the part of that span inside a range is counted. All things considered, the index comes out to 40.7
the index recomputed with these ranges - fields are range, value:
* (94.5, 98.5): 42.7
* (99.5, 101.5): 39.7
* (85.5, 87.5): 48.2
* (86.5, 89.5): 46.6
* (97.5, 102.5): 40.2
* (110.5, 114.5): 43.1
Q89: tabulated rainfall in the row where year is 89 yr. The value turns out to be 46.99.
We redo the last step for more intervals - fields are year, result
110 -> 41.66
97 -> 43.13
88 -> 46.87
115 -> 46.9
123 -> 38.66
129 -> 40.91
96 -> 42.22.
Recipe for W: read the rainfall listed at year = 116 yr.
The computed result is 50.24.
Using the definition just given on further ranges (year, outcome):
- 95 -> 43.31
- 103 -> 38.11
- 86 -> 50.31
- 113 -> 42.26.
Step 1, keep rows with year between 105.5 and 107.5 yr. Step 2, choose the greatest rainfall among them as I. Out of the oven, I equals 39.97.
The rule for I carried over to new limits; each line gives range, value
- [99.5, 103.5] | 41.29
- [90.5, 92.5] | 44.52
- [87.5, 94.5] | 46.99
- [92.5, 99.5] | 43.44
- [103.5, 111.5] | 42.87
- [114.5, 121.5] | 50.24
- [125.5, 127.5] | 38.2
